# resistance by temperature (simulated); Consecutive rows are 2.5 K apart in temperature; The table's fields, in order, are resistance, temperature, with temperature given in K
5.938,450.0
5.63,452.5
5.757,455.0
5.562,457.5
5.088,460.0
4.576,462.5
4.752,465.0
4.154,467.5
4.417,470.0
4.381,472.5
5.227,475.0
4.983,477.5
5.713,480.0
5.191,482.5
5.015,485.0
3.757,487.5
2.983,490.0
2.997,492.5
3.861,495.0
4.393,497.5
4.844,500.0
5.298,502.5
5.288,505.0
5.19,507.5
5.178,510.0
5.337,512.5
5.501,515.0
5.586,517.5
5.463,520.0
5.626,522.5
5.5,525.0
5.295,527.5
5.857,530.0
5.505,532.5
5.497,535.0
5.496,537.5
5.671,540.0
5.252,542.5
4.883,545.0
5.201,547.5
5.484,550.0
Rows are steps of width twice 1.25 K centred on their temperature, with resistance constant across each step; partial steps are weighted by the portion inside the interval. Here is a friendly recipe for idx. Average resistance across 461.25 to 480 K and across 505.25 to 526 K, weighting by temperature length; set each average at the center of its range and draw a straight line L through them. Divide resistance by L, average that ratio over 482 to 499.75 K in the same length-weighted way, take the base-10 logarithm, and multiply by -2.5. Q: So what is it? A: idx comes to 0.24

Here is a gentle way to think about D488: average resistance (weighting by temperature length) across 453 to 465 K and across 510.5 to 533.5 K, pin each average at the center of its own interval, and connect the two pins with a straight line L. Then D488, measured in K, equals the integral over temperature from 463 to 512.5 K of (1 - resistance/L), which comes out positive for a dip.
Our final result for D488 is 6.68 K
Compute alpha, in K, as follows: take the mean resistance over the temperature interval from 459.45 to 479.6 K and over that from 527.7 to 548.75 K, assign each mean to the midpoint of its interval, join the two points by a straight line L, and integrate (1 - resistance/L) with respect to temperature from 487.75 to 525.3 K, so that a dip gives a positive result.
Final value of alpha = 2.1 K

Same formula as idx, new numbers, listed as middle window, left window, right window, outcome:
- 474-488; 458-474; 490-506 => -0.128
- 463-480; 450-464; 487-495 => -0.068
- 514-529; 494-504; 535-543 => -0.078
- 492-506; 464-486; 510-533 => 0.155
